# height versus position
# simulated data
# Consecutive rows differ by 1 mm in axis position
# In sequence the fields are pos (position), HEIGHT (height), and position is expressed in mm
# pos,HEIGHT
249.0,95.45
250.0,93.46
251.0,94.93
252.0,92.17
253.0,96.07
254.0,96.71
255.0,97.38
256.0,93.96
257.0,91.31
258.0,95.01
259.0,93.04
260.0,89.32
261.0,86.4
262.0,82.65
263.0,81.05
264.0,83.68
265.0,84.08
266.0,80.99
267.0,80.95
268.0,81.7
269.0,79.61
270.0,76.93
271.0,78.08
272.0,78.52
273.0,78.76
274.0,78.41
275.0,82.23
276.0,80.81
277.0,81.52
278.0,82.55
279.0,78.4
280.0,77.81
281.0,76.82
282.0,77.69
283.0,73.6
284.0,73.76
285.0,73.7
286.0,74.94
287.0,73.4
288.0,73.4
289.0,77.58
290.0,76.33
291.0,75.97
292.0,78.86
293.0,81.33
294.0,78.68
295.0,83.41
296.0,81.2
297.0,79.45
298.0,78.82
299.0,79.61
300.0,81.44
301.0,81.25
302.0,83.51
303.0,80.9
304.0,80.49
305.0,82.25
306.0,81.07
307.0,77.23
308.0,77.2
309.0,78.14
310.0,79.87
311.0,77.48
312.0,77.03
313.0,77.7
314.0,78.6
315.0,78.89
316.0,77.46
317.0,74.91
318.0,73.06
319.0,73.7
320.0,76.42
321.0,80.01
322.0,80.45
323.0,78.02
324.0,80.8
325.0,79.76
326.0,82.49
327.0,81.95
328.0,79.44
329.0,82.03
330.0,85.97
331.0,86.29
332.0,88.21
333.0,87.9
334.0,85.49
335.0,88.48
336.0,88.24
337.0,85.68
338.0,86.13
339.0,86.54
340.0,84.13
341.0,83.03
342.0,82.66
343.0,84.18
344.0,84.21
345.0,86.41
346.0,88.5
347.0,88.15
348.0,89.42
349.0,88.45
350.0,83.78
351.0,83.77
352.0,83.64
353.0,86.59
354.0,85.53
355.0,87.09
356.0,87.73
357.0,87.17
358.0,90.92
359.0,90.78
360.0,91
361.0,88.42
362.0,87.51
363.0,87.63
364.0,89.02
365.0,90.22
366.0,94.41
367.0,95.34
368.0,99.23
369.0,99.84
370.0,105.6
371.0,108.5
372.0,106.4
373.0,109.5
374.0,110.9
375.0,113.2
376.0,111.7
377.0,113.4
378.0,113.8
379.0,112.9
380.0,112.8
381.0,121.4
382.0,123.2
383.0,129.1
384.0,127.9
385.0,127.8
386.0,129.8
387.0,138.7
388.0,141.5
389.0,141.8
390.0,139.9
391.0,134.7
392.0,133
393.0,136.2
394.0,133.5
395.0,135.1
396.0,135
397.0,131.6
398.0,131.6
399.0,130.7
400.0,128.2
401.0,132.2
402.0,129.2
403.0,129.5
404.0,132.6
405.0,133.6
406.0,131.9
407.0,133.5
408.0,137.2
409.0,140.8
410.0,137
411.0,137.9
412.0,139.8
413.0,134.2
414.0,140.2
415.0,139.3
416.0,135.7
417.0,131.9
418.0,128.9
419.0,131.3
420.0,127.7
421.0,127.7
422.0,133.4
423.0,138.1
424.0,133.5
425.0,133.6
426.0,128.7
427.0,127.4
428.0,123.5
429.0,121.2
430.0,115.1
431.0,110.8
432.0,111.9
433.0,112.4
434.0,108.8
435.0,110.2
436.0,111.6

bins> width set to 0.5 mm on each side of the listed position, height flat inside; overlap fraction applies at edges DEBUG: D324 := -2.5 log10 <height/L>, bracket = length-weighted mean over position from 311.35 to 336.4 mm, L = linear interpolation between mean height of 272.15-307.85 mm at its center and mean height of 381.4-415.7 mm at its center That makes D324 0.187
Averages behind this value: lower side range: 78.8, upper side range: 134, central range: 80.9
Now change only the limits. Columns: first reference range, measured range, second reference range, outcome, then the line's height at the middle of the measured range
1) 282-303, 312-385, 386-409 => 0.18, 108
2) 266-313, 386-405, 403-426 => -0.07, 126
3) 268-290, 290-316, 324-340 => 0.02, 80.9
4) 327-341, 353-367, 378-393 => 0.20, 108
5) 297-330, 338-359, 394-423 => 0.15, 99.3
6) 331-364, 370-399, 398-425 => -0.10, 114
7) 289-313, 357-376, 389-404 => 0.19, 116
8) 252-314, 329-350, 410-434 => 0.17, 101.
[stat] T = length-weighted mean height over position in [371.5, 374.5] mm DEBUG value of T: 109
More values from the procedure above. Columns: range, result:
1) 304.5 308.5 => 79.4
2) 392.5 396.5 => 135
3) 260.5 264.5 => 83.4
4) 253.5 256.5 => 96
